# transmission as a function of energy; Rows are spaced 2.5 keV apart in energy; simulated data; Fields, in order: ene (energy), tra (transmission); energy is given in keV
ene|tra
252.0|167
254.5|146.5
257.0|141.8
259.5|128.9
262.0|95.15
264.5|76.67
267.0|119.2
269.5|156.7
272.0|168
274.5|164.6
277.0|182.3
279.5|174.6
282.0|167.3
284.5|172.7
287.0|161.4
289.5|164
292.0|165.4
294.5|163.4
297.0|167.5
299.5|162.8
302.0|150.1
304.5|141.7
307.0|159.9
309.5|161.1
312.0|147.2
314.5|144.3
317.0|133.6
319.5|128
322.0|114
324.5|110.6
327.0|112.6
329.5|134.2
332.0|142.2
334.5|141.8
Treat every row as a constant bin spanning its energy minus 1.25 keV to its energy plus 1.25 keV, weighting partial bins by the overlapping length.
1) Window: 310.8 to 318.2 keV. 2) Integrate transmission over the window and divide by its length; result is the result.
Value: 142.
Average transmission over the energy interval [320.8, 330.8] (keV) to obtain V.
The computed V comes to 118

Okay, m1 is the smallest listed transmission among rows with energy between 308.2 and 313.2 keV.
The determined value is 147.2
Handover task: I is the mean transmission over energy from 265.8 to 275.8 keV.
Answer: 152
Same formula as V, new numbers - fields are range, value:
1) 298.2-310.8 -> 155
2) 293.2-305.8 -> 157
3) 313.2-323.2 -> 130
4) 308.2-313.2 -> 154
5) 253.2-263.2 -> 128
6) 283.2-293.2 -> 166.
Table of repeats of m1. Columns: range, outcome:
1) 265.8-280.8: 119.2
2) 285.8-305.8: 141.7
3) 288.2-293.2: 164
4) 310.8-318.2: 133.6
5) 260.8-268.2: 76.67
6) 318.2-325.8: 110.6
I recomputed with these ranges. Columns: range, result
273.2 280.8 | 174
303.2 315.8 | 151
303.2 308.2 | 151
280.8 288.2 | 167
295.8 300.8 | 165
